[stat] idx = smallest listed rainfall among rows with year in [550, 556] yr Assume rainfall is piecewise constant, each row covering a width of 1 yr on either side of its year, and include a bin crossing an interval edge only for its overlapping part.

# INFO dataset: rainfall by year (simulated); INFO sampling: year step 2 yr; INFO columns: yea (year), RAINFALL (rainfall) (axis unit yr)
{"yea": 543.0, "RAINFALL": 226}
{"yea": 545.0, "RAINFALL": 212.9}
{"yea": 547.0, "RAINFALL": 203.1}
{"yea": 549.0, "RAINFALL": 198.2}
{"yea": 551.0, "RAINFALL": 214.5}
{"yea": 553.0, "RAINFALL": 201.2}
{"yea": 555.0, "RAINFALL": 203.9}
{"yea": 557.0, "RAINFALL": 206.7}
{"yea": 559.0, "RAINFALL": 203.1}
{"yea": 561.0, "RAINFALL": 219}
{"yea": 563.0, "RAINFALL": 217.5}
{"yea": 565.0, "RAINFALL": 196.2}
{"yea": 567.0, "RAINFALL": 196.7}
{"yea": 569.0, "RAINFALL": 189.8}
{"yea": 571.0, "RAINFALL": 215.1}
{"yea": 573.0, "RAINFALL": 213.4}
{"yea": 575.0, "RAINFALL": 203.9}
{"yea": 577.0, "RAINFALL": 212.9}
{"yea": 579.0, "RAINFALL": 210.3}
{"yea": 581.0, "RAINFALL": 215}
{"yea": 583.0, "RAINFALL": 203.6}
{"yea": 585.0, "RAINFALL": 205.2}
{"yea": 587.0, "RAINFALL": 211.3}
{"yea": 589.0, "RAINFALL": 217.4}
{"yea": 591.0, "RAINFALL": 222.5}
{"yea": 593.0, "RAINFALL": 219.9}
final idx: 201.2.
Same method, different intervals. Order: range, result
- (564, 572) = 189.8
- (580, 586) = 203.6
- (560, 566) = 196.2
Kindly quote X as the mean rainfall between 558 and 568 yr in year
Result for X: 206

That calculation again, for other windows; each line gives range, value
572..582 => 211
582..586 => 204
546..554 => 204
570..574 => 214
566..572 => 201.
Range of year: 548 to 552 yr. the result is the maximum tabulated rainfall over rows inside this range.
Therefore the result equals 214.5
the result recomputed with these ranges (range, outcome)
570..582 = 215.1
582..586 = 205.2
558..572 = 219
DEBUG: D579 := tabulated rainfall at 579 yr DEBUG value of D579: 210.3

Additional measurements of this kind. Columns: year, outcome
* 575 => 203.9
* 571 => 215.1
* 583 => 203.6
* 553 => 201.2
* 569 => 189.8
